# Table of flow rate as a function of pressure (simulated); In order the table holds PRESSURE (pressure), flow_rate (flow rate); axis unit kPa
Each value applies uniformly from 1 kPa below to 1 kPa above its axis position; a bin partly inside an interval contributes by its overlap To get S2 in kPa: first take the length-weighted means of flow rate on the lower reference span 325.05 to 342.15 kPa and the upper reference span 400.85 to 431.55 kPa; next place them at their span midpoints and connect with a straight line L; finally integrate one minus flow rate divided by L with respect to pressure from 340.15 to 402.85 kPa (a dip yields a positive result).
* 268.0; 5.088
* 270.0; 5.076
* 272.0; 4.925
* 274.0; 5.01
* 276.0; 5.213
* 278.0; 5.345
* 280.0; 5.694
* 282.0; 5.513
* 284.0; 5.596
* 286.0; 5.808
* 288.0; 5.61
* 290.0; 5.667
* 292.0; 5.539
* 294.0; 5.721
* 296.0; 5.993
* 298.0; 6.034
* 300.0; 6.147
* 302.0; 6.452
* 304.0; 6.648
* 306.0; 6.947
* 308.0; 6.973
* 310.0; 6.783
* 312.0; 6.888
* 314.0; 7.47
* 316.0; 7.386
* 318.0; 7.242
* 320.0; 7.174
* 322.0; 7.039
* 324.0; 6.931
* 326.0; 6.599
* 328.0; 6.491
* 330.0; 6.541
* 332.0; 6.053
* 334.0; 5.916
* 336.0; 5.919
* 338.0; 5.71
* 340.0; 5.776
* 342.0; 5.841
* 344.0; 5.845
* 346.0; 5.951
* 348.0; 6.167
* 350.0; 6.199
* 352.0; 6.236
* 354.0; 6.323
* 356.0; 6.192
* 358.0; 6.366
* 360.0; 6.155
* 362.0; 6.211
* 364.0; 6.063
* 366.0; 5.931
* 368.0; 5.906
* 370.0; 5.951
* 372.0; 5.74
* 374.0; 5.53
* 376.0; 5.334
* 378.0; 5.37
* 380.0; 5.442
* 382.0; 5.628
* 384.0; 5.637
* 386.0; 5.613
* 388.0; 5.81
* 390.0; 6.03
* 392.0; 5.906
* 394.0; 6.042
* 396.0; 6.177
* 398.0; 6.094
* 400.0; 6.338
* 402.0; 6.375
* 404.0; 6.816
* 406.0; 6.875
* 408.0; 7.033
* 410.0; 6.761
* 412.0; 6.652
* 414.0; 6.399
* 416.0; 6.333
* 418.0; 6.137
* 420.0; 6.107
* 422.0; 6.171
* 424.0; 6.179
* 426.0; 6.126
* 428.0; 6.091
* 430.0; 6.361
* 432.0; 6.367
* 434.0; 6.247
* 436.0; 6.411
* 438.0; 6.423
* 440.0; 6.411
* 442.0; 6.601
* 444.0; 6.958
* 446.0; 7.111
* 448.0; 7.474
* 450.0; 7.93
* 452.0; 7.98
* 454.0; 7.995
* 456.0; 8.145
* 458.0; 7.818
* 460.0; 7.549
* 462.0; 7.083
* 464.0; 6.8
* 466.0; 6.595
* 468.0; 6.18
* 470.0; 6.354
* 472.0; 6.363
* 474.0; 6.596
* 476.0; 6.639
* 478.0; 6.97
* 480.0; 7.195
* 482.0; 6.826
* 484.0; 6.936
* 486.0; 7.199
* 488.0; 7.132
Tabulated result 3.1 kPa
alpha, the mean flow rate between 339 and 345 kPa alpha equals 5.82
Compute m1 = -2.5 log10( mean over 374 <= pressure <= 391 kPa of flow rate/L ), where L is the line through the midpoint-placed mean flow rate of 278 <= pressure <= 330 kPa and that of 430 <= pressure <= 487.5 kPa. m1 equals 0.19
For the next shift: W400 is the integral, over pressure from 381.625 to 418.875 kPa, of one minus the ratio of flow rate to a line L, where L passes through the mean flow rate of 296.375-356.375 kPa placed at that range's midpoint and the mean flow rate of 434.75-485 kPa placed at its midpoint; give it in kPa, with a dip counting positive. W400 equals 2.8 kPa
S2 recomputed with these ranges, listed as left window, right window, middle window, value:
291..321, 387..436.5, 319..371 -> 2.4 kPa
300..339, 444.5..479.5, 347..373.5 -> 2.8 kPa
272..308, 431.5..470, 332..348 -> 0.8 kPa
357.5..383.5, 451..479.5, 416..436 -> 1.0 kPa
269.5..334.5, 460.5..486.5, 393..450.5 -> 0.7 kPa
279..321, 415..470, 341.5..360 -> 1.1 kPa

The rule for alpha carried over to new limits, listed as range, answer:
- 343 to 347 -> 5.9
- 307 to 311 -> 6.88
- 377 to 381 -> 5.41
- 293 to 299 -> 5.92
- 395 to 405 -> 6.36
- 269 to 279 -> 5.11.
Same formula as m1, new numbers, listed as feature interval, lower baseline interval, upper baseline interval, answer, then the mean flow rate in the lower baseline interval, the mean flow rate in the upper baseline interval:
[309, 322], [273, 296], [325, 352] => -0.217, 5.54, 6.08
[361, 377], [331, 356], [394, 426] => 0.059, 6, 6.41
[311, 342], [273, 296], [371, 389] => -0.185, 5.54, 5.57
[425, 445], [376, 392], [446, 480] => 0.037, 5.64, 7.15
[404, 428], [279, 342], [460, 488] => 0.031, 6.32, 6.79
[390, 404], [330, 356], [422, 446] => 0.010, 6.02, 6.4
